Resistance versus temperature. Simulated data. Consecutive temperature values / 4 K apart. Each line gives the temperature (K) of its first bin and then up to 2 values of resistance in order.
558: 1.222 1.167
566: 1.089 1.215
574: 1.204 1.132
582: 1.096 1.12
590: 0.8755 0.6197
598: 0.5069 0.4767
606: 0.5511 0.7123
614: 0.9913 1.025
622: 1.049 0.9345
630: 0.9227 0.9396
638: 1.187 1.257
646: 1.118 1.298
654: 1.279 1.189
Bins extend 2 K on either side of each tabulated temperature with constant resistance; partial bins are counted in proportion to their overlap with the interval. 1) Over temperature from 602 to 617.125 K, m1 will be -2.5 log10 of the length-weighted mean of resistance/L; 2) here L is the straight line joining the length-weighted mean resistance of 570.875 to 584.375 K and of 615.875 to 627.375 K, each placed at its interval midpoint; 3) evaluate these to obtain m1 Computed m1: 0.38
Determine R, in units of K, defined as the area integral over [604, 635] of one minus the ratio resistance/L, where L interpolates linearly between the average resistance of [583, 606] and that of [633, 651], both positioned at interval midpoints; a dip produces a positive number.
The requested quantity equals 2.2 K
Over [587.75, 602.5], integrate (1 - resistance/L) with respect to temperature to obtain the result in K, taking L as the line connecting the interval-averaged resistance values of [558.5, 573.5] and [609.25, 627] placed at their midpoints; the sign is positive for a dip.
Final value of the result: 5.8 K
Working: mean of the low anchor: 1.17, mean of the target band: 0.643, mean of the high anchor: 0.959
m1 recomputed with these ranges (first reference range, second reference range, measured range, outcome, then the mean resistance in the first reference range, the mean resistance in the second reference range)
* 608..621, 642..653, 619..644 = 0.03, 0.92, 1.22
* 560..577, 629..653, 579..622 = 0.37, 1.17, 1.14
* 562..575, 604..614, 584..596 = 0.07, 1.17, 0.704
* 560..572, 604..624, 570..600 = 0.11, 1.16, 0.866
